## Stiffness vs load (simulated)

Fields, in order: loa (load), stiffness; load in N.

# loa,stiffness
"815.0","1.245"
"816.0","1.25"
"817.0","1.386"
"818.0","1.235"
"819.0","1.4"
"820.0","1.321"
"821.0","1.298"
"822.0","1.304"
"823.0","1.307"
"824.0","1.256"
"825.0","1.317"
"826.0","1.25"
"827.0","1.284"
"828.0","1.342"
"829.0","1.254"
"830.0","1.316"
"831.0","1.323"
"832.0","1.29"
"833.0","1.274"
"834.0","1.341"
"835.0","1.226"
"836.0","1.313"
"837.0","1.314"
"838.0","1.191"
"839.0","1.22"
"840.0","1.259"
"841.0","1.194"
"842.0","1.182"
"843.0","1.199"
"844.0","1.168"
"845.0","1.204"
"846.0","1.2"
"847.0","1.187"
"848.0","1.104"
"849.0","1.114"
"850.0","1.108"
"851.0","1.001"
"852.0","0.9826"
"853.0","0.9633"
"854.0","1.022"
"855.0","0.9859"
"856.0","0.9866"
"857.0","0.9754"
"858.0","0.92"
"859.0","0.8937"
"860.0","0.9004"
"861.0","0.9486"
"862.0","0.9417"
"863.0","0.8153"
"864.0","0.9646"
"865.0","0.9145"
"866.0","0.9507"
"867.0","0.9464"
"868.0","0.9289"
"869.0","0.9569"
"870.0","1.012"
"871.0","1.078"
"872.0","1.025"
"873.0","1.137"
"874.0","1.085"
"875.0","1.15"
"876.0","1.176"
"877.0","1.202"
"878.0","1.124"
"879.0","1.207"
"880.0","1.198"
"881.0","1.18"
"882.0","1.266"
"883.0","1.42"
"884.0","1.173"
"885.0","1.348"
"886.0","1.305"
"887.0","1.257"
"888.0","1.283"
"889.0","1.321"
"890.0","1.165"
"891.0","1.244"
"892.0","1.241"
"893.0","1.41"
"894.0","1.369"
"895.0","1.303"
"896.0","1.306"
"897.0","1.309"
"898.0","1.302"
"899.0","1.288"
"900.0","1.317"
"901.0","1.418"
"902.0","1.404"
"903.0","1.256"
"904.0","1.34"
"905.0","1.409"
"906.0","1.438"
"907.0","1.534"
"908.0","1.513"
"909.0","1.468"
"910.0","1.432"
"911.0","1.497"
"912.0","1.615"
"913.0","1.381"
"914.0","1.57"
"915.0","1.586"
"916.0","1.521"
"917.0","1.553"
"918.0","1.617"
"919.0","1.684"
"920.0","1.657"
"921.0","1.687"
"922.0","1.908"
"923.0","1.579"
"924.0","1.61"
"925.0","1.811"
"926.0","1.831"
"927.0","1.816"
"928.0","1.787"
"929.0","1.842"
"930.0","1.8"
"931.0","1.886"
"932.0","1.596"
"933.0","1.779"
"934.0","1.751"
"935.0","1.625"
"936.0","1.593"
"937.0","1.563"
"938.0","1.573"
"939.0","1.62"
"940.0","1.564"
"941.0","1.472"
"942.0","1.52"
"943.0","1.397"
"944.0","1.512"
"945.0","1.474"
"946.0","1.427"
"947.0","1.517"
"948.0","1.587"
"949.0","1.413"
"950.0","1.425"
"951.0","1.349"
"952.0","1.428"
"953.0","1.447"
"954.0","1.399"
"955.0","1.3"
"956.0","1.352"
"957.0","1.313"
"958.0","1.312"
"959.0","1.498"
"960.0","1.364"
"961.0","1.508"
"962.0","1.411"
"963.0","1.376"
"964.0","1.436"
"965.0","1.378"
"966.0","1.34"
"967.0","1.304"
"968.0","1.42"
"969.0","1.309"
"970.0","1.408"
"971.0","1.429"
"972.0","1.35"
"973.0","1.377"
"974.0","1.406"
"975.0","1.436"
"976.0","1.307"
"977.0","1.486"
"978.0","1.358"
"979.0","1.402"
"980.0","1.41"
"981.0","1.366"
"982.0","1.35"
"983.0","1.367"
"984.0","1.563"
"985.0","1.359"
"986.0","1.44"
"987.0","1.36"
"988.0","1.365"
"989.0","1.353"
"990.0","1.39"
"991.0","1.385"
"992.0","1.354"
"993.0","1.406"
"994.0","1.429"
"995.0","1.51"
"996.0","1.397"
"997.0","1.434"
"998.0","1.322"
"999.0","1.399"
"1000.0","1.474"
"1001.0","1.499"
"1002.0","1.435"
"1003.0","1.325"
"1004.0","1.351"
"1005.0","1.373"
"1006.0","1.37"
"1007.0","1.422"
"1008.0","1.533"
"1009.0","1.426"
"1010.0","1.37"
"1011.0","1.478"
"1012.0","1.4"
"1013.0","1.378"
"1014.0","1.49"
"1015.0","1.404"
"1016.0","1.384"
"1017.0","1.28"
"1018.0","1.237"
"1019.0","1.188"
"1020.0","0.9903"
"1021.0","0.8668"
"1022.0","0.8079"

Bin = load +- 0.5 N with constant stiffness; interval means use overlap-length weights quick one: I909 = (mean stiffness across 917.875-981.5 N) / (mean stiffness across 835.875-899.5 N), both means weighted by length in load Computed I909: 1.33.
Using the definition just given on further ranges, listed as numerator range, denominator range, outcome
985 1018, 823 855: 1.16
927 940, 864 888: 1.50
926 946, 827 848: 1.31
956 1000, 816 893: 1.20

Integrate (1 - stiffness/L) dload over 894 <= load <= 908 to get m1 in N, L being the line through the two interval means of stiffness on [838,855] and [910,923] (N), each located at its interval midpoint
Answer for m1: 1.2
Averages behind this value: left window 1.13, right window 1.6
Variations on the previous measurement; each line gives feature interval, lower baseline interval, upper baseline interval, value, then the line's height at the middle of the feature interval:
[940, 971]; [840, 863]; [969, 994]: -2.2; 1.32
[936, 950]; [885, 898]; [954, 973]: -1.6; 1.35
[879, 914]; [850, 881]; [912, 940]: 0.1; 1.35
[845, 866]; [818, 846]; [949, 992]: 4.7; 1.29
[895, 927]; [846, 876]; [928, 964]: -5.0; 1.31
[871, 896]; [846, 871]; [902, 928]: 0.3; 1.25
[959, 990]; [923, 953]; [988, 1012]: 2.0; 1.49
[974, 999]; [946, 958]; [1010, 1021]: -0.9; 1.35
